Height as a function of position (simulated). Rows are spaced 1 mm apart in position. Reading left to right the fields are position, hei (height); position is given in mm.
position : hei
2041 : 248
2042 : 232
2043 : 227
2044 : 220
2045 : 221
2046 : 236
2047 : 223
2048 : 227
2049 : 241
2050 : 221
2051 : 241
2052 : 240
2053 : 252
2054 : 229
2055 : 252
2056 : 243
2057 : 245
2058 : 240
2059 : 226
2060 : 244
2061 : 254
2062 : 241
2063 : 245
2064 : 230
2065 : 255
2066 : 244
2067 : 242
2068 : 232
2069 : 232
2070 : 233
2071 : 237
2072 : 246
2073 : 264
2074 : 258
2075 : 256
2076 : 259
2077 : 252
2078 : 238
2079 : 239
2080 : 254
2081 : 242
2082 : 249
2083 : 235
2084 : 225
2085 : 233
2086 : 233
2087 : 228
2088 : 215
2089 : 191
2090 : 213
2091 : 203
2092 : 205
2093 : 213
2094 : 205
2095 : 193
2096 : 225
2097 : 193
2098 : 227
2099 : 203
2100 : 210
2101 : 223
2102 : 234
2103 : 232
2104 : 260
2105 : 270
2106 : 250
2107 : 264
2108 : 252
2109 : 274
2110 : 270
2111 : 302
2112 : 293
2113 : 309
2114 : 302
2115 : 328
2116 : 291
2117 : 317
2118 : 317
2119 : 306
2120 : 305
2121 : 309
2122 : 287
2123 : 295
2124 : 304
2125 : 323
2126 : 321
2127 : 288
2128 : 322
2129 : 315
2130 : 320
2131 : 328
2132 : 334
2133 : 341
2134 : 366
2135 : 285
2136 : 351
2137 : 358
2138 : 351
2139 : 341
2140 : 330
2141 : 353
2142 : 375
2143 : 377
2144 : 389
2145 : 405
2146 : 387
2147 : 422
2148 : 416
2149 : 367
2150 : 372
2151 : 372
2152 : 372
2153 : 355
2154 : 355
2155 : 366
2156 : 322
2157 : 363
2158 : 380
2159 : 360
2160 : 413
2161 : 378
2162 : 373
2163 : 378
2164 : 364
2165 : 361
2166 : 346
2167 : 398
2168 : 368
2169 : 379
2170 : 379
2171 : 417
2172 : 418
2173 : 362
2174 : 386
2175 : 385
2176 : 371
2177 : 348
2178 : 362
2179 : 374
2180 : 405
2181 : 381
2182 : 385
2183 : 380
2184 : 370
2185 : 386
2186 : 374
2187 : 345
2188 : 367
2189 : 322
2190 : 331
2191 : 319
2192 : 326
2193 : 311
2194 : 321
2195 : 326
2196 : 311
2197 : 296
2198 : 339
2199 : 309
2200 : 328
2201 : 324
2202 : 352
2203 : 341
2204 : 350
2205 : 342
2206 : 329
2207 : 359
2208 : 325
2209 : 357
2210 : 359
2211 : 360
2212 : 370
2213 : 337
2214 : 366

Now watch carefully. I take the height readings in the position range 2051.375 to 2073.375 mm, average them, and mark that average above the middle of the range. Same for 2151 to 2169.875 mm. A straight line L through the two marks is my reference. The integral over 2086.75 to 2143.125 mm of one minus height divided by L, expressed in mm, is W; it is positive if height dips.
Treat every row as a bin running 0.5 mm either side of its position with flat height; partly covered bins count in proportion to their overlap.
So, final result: 5.5 mm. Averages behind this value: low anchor 242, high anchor 369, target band 282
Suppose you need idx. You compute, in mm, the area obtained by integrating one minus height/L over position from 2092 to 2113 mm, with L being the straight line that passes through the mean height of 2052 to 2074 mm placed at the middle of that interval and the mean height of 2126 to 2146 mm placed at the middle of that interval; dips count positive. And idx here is 4.1 mm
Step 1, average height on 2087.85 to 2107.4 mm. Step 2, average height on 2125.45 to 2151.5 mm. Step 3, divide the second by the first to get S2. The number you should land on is 1.60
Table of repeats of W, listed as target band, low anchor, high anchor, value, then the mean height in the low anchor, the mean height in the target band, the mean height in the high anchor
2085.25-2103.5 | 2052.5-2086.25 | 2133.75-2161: 4.4 mm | 243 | 214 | 367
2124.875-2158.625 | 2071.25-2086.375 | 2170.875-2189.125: -2.8 mm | 245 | 354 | 376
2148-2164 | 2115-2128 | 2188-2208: -2.7 mm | 307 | 370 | 329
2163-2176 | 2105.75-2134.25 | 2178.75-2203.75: -1.9 mm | 305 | 380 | 345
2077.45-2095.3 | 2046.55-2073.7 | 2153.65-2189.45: 3.1 mm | 240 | 223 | 373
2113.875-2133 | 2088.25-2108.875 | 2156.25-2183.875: -2.4 mm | 224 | 312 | 378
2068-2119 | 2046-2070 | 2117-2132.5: 5.8 mm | 239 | 246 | 312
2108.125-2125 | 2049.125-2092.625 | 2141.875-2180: 0.4 mm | 238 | 300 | 377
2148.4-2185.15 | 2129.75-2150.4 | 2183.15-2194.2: -2.3 mm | 361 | 374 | 345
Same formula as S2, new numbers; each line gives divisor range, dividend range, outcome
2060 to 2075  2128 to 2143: 1.39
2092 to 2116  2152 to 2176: 1.50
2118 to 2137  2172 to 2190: 1.17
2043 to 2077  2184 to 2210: 1.40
